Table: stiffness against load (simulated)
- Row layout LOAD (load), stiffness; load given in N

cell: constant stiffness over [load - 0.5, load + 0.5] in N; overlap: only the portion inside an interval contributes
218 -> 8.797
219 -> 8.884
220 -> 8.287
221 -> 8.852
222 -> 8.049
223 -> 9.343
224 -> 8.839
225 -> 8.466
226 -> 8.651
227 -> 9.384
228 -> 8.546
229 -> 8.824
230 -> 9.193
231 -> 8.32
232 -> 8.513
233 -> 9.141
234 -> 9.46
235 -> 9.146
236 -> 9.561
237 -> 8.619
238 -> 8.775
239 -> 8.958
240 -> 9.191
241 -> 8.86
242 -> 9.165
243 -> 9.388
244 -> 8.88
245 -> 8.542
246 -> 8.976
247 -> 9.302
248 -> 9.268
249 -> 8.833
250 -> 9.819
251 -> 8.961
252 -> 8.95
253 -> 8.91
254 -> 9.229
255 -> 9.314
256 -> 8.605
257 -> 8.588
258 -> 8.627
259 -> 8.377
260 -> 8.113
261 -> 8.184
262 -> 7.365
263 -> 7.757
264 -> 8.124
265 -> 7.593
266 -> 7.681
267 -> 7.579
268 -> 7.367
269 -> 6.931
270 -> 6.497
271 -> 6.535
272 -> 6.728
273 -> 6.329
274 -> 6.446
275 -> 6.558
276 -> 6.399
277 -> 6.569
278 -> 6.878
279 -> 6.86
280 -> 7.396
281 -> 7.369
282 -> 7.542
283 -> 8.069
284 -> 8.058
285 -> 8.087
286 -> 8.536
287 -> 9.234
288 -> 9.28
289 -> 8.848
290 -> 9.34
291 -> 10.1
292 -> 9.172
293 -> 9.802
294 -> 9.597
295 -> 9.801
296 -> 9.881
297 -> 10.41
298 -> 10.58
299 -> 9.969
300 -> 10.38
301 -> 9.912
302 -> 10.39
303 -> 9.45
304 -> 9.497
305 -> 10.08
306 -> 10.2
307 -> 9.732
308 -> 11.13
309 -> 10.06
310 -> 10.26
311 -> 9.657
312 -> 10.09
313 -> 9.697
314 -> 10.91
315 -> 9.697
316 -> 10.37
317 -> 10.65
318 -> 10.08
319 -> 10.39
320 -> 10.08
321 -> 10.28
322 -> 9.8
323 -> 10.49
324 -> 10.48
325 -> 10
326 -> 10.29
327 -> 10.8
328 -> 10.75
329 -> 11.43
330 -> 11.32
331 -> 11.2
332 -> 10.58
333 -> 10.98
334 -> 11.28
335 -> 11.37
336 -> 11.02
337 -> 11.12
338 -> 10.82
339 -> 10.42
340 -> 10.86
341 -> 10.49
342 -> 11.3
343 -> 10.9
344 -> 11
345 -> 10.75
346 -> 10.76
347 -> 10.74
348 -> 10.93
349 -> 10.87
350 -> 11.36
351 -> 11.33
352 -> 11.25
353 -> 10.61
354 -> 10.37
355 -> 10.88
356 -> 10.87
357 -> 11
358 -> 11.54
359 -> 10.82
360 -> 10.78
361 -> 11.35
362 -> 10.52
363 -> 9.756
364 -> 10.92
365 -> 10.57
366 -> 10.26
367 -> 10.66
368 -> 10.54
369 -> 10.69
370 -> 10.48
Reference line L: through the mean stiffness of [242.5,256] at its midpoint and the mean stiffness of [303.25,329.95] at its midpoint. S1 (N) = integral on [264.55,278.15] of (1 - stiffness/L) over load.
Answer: 3.8 N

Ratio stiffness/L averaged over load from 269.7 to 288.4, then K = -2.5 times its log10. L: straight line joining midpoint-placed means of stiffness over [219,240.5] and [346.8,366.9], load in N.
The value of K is 0.30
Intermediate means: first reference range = 8.86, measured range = 7.33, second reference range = 10.8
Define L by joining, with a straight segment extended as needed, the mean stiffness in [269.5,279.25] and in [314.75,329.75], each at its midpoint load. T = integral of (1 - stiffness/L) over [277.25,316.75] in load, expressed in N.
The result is -4.8 N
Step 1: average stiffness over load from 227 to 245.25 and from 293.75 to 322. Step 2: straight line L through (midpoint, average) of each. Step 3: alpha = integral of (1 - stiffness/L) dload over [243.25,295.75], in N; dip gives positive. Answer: 7.12 N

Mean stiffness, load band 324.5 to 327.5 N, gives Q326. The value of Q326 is 10.4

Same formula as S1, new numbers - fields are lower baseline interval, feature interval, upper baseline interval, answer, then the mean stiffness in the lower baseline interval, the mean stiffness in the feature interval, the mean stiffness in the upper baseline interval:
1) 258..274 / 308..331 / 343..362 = -1.88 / 7.42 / 10.4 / 10.9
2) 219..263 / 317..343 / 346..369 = -0.91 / 8.83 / 10.7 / 10.8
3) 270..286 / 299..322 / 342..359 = -3.44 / 7.08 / 10.1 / 11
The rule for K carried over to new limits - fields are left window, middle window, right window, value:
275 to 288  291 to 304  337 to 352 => -0.176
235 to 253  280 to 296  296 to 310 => 0.119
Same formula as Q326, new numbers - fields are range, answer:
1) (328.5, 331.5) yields 11.3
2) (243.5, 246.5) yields 8.8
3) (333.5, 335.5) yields 11.3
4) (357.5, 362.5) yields 11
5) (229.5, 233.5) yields 8.79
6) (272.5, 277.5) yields 6.46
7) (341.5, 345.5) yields 11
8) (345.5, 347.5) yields 10.8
